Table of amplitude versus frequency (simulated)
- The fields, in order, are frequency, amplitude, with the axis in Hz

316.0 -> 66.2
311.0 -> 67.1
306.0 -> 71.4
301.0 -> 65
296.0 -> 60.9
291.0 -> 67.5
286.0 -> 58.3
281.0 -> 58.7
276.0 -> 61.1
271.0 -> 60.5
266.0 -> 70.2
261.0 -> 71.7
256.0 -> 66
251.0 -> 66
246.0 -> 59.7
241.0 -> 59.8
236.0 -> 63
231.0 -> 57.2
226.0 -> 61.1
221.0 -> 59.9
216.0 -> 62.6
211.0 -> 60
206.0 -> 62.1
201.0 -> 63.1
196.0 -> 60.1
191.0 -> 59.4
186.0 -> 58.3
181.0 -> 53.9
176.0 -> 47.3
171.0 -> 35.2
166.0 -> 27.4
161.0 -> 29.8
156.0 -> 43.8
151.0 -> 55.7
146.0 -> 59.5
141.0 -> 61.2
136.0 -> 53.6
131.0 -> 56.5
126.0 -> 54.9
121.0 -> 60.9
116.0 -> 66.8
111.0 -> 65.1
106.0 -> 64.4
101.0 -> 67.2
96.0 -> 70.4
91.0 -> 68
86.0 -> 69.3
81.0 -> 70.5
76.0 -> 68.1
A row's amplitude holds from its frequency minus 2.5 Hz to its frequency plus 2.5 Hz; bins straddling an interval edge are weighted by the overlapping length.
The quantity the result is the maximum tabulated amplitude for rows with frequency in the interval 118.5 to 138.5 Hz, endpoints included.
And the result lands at 60.9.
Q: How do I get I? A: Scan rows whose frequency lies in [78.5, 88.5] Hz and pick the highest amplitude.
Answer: 70.5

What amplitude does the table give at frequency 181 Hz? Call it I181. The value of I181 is 53.9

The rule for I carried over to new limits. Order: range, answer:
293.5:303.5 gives 65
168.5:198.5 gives 60.1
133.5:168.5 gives 61.2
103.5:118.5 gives 66.8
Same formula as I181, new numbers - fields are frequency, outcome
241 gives 59.8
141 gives 61.2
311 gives 67.1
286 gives 58.3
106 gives 64.4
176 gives 47.3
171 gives 35.2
